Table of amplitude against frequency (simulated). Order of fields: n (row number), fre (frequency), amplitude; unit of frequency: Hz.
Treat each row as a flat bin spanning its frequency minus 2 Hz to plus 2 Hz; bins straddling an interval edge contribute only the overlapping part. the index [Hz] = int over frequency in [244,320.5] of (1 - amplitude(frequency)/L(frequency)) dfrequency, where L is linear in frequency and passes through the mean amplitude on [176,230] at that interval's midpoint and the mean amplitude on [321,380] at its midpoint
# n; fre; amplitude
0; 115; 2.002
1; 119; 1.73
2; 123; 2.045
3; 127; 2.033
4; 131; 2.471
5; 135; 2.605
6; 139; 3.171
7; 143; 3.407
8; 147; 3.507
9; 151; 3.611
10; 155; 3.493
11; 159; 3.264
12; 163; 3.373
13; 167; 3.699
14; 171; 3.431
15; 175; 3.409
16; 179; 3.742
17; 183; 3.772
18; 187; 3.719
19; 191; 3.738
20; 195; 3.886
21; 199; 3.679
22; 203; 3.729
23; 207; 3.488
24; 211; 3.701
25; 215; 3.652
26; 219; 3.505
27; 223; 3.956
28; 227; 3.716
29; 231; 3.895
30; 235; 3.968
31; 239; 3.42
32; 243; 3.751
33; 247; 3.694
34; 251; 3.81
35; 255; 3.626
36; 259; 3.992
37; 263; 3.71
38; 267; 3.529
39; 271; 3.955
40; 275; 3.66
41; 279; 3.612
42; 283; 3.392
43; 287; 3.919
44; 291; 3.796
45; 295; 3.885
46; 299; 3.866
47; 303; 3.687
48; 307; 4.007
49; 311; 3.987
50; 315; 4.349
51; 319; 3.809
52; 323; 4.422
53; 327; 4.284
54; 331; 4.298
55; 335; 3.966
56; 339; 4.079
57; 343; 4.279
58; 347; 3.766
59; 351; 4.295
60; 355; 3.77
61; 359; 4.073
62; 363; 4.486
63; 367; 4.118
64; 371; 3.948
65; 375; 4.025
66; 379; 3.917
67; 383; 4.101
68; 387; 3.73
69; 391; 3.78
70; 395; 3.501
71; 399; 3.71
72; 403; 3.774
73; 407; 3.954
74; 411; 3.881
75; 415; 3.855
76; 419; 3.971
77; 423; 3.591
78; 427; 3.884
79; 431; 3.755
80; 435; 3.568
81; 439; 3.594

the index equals 2.5 Hz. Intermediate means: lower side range 3.71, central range 3.8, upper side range 4.12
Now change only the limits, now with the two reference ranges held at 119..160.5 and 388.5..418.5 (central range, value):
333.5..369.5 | -4.8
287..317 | -4.3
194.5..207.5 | -2.5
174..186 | -2.5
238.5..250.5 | -1.5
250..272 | -3.0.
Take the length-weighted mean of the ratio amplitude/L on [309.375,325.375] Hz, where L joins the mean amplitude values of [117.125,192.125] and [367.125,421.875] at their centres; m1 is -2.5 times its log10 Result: -0.143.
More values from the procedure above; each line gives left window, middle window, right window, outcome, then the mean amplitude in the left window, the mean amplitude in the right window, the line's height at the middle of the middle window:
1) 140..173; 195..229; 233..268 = -0.02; 3.46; 3.73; 3.62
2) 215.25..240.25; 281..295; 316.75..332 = 0.08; 3.75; 4.2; 4.03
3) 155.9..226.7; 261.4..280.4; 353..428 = 0.01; 3.63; 3.9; 3.74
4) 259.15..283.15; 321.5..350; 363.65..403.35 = -0.10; 3.69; 3.89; 3.8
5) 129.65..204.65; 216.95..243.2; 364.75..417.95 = -0.05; 3.47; 3.87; 3.58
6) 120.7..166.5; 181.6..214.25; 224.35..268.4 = -0.10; 3.01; 3.74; 3.4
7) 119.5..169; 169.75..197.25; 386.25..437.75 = -0.18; 3.02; 3.76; 3.13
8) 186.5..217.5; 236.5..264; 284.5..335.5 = 0.03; 3.69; 4.02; 3.84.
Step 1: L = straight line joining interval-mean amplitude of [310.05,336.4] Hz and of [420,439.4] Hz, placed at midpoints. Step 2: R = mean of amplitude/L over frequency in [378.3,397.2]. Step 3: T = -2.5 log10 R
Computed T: 0.03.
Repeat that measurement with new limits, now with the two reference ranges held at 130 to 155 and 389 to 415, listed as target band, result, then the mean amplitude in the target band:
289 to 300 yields -0.09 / 3.85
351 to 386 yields -0.10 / 4.06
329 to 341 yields -0.14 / 4.11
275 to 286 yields -0.02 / 3.57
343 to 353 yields -0.12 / 4.08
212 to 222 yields -0.09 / 3.63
